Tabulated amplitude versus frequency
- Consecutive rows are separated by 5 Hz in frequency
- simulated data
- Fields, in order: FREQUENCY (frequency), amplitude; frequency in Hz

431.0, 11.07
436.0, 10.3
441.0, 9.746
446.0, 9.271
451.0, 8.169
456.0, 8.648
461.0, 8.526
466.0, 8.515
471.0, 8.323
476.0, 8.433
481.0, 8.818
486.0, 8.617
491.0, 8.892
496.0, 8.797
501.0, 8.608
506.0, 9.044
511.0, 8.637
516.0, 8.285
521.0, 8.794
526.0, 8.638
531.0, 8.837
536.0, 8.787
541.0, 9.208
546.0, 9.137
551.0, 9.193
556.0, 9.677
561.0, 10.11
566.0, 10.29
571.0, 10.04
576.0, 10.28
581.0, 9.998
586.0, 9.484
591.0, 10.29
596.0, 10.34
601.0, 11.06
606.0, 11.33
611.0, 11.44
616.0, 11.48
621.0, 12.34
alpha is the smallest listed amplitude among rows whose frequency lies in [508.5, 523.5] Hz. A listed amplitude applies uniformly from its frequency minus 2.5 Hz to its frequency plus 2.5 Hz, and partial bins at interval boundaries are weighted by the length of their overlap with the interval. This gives 8.285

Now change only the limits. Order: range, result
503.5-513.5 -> 8.637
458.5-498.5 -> 8.323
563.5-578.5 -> 10.04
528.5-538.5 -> 8.787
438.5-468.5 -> 8.169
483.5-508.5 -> 8.608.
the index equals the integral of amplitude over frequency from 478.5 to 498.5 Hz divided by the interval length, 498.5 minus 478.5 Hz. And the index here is 8.78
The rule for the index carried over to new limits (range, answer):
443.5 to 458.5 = 8.7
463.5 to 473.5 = 8.42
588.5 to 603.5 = 10.6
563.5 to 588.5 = 10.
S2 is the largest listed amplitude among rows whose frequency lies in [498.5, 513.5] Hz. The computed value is 9.044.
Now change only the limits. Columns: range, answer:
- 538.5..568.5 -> 10.29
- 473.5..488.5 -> 8.818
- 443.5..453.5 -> 9.271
